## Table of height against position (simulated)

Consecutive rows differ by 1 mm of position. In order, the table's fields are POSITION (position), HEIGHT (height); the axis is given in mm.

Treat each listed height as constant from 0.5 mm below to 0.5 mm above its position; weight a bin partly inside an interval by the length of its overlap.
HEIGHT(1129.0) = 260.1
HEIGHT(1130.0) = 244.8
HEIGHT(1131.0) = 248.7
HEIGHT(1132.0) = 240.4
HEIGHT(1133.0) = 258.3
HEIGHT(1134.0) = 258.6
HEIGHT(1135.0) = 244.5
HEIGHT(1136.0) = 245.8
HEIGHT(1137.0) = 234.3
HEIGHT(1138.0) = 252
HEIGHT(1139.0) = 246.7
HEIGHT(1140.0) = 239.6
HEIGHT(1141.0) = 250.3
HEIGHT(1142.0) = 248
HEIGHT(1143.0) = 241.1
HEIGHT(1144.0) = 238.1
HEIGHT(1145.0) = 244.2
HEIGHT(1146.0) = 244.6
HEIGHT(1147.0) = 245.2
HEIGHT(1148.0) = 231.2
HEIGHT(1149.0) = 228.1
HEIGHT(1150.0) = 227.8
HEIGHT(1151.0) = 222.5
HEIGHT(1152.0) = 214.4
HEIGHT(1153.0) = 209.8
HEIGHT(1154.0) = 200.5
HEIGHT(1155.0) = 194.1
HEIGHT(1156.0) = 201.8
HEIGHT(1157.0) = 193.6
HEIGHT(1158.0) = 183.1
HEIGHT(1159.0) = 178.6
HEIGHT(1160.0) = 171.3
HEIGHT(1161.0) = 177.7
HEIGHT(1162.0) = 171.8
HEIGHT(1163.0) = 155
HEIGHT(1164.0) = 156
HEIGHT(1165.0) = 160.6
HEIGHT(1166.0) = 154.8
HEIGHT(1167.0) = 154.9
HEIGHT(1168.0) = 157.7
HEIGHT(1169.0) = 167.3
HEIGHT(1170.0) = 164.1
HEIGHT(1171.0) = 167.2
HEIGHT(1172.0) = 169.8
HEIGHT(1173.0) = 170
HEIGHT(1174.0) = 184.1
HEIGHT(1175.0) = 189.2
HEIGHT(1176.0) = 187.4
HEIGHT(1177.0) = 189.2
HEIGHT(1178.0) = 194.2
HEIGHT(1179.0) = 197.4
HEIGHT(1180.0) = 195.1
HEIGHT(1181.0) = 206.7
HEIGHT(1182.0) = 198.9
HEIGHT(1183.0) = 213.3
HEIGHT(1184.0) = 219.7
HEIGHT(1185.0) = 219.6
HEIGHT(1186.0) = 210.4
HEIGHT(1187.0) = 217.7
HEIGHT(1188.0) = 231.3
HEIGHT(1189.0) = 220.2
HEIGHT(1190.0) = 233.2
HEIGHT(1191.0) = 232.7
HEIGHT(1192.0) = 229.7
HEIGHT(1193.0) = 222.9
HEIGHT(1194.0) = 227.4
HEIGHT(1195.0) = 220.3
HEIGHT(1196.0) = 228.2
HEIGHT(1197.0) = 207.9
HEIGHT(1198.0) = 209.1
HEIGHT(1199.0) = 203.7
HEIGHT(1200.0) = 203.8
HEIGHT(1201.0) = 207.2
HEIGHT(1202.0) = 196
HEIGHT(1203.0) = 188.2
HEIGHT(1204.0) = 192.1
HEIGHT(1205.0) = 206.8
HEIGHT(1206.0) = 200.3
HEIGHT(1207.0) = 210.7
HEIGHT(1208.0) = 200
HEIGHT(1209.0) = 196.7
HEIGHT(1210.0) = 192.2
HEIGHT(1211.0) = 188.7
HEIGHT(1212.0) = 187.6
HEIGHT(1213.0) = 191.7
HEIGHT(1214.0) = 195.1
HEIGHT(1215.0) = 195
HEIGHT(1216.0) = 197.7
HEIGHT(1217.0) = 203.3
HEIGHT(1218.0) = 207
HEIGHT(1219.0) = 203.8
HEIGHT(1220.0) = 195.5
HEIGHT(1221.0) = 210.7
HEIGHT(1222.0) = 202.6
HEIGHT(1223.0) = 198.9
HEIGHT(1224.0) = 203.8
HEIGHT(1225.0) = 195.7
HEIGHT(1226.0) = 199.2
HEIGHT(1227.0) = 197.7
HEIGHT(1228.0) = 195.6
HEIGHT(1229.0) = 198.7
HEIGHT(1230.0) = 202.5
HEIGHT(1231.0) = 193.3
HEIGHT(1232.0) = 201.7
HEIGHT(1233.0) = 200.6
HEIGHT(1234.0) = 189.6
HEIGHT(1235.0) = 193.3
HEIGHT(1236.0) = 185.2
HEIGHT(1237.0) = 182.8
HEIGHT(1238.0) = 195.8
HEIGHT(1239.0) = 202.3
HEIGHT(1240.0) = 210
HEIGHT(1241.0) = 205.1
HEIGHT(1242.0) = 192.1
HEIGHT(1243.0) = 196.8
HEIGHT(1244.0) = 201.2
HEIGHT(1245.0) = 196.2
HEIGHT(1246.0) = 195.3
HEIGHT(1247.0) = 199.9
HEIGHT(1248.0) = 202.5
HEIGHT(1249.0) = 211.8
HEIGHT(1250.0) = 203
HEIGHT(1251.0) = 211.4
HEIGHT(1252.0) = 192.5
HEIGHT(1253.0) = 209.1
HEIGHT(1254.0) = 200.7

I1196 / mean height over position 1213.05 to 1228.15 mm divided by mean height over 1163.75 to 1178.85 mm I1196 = 1.16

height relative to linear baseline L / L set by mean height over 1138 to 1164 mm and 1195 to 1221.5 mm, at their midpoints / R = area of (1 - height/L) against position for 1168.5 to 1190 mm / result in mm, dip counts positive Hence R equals 1.1 mm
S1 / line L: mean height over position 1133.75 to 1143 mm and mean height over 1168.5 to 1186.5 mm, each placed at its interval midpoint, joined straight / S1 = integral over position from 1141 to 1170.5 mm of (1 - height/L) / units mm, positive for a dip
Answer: 3.2 mm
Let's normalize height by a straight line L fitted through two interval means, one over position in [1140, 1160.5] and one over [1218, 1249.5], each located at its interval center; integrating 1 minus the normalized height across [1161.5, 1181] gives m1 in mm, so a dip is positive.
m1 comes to 3.6 mm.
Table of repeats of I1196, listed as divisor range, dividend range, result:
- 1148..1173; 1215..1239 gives 1.08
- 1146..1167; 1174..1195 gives 1.09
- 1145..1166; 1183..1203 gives 1.09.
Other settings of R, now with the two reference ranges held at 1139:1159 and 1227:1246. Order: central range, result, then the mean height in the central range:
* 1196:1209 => 0.27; 203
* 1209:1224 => 0.36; 198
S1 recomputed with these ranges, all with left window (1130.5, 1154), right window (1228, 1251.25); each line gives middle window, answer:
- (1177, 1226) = 1.9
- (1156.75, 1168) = 3.1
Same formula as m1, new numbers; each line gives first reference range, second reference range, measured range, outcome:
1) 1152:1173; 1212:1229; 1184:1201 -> -2.89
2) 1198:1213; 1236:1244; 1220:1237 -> 0.01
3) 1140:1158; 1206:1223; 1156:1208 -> 3.90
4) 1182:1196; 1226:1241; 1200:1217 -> 1.13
